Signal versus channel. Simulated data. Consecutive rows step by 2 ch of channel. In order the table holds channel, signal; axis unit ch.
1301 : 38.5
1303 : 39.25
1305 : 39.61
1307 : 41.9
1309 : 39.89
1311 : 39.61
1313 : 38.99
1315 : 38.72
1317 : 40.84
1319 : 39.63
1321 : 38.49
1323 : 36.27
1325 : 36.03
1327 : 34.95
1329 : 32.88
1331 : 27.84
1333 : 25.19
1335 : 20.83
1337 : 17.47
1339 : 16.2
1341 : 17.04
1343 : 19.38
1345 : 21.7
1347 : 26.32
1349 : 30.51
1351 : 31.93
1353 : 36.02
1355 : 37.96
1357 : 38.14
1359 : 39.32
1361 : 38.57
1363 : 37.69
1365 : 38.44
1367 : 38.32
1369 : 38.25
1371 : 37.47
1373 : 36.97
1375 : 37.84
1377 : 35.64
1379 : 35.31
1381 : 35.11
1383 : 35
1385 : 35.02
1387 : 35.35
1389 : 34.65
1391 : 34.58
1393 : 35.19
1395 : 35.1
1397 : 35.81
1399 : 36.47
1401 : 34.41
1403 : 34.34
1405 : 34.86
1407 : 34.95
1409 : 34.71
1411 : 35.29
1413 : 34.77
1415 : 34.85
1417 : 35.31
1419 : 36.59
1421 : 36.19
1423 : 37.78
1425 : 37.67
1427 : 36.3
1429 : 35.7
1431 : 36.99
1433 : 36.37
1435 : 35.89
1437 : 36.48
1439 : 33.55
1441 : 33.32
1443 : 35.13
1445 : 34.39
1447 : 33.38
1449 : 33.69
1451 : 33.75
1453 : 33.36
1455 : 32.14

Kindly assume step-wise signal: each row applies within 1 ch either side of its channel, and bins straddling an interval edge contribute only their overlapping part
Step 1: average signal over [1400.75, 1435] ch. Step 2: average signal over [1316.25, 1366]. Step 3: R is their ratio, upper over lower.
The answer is 1.1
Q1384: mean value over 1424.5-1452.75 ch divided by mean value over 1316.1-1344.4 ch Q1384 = 1.2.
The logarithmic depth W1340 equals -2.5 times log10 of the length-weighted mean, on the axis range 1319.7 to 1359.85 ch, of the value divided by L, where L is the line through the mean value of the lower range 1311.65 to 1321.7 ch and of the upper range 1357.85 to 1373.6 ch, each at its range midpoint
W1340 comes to 0.31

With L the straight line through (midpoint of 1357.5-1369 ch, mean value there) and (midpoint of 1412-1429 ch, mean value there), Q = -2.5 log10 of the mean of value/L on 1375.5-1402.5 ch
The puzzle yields 0.06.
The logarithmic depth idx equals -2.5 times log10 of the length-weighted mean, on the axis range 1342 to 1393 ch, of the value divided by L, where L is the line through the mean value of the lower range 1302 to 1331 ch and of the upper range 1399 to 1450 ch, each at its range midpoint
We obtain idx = 0.063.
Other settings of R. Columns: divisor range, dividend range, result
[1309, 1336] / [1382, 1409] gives 1.01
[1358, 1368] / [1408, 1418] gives 0.91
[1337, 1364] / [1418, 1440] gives 1.23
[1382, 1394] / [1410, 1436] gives 1.03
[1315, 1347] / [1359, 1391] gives 1.28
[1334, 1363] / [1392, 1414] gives 1.24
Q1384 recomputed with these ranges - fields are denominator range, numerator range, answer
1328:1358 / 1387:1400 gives 1.33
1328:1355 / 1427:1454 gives 1.37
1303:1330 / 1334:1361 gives 0.72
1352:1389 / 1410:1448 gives 0.96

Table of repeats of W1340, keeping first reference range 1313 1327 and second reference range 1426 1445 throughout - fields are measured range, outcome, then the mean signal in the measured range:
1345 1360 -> 0.12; 33.5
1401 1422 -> 0.03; 35.1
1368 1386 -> 0.02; 36.3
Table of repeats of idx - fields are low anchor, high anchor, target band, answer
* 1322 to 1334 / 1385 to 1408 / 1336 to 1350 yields 0.47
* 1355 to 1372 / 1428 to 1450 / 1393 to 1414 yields 0.04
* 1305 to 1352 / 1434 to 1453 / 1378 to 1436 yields -0.07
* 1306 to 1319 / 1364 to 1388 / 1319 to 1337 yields 0.25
